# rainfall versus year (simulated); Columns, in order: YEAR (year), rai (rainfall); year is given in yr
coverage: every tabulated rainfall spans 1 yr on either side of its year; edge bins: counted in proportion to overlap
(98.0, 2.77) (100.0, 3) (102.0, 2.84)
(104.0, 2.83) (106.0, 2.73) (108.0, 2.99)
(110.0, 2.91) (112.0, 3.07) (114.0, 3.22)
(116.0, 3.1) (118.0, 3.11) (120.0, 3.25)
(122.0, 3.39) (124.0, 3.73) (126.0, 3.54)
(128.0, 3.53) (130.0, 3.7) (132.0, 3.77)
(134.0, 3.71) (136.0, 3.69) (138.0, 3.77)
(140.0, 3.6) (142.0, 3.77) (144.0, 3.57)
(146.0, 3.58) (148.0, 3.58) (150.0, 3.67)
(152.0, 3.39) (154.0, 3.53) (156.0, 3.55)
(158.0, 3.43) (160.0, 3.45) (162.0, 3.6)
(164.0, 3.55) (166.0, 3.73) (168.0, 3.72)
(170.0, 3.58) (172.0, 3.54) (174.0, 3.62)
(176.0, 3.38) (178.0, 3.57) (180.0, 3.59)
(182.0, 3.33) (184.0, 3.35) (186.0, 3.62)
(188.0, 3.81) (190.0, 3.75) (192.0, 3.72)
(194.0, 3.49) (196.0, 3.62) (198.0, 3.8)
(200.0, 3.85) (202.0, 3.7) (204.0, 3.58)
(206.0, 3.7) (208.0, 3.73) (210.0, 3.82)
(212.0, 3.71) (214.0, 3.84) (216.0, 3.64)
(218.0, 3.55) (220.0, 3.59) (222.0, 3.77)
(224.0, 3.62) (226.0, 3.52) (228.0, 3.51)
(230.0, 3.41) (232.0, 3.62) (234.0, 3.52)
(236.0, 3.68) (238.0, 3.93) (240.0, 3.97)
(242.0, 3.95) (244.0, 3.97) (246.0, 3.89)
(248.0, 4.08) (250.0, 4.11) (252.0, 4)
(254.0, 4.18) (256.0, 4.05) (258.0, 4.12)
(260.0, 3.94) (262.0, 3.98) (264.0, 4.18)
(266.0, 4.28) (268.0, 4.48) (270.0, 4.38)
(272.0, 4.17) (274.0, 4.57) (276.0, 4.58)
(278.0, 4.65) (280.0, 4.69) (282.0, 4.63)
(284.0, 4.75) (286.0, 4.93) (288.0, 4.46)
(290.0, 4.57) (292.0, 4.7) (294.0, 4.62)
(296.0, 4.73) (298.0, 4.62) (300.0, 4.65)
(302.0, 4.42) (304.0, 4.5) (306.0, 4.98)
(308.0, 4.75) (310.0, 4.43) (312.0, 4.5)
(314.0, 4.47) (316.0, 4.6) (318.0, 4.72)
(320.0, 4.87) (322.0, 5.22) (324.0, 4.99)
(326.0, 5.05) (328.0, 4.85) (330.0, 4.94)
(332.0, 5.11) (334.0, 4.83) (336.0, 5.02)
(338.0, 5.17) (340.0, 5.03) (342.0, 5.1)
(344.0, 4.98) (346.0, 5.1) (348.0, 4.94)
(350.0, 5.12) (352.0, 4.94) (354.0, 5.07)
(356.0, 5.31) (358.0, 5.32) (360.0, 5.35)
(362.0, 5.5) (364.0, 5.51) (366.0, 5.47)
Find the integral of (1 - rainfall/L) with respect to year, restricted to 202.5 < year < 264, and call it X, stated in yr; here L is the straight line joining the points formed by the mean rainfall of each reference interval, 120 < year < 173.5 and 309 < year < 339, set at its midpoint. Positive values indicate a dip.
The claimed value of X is 5.92 yr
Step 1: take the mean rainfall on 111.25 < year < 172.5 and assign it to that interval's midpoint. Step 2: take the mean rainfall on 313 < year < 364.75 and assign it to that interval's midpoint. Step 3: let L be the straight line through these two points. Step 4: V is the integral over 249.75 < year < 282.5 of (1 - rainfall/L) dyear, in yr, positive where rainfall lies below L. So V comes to 1.41 yr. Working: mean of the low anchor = 3.53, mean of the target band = 4.29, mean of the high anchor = 5.04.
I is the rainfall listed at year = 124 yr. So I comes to 3.73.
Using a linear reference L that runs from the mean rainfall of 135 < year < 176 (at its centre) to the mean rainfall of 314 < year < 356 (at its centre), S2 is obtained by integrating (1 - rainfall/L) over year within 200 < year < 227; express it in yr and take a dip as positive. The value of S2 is 2.4 yr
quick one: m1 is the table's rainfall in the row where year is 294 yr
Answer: 4.62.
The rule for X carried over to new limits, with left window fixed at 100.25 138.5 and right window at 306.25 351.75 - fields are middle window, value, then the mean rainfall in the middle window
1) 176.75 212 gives 2.0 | 3.65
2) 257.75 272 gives 0.7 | 4.2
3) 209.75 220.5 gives 0.9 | 3.69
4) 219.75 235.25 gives 2.1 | 3.57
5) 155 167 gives 0.2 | 3.55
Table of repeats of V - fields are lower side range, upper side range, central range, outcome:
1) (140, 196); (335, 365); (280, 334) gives 0.6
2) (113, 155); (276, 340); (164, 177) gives 0.7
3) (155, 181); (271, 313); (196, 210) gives 0.5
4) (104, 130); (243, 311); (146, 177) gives -0.1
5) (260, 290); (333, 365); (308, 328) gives 0.4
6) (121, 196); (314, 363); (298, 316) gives 0.7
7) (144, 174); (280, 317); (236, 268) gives 1.7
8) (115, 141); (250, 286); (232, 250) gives 1.3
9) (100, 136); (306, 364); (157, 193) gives 1.4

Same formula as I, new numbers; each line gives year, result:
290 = 4.57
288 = 4.46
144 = 3.57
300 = 4.65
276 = 4.58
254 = 4.18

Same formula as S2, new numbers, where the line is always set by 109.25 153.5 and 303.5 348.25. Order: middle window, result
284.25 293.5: -0.1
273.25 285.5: -0.3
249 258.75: 0.6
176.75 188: 1.0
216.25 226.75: 1.3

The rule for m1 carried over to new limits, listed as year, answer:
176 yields 3.38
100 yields 3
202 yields 3.7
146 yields 3.58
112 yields 3.07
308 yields 4.75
